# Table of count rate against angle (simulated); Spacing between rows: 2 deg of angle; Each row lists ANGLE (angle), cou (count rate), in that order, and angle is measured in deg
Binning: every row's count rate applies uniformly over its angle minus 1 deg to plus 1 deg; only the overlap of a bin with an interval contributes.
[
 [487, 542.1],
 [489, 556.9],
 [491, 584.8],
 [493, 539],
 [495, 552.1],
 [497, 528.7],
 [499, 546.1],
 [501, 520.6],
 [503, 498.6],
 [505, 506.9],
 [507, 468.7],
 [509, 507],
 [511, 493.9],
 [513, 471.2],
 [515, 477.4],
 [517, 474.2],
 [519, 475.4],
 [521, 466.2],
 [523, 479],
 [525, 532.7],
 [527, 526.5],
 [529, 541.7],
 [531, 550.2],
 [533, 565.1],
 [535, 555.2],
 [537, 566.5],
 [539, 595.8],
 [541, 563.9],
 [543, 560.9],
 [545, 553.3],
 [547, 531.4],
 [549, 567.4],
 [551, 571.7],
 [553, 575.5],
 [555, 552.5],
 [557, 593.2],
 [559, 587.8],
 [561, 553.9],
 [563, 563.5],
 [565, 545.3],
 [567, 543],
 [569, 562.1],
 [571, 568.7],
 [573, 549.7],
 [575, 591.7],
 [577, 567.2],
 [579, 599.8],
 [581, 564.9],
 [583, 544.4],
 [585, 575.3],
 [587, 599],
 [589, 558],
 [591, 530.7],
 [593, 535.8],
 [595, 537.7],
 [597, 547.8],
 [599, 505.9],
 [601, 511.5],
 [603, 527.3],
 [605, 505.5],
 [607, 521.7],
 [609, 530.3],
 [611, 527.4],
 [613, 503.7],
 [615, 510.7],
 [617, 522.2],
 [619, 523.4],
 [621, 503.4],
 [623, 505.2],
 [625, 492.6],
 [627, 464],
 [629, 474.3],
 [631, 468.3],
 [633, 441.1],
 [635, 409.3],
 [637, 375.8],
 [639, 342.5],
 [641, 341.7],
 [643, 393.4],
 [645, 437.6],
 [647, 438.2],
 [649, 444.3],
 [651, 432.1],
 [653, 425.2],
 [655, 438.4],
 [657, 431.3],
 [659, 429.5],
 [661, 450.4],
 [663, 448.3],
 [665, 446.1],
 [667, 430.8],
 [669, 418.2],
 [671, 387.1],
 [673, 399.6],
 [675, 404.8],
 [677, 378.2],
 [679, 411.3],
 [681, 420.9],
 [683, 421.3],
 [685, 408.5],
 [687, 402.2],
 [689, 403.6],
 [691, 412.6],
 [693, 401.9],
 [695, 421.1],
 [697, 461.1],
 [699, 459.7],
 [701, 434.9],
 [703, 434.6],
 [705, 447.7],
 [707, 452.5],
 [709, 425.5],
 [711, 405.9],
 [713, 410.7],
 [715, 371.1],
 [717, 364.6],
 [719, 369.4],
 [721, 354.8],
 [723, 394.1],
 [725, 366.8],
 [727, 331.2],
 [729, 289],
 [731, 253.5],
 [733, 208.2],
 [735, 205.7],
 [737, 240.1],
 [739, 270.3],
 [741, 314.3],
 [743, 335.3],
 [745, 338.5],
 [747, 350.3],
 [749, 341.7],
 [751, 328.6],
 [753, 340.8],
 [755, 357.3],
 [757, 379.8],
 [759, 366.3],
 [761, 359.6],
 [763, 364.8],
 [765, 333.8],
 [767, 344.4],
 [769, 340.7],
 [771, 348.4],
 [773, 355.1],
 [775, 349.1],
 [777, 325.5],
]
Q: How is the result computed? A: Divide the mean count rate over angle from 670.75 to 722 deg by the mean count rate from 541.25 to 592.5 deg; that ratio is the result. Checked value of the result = 0.73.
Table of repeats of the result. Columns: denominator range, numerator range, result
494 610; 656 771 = 0.70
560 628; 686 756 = 0.67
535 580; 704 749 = 0.60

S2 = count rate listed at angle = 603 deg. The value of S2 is 527.3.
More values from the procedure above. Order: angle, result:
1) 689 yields 403.6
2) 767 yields 344.4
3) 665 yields 446.1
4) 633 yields 441.1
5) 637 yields 375.8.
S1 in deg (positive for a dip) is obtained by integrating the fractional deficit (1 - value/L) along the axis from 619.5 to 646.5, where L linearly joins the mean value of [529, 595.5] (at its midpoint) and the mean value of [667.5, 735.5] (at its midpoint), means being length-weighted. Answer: 2.2 deg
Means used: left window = 563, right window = 388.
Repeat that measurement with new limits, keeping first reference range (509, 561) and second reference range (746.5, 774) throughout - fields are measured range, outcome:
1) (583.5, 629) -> -4.3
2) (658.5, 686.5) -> 0.4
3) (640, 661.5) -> 0.9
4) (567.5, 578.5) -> -1.4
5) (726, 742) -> 4.7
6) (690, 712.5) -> -1.8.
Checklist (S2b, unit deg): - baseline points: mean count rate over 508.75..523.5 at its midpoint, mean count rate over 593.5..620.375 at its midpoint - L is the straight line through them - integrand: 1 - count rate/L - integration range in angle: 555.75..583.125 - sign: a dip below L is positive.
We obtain -3.5 deg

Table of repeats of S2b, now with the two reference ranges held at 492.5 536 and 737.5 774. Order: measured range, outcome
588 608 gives -3.3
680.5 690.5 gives -0.5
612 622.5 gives -1.7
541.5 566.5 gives -4.1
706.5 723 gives -1.0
